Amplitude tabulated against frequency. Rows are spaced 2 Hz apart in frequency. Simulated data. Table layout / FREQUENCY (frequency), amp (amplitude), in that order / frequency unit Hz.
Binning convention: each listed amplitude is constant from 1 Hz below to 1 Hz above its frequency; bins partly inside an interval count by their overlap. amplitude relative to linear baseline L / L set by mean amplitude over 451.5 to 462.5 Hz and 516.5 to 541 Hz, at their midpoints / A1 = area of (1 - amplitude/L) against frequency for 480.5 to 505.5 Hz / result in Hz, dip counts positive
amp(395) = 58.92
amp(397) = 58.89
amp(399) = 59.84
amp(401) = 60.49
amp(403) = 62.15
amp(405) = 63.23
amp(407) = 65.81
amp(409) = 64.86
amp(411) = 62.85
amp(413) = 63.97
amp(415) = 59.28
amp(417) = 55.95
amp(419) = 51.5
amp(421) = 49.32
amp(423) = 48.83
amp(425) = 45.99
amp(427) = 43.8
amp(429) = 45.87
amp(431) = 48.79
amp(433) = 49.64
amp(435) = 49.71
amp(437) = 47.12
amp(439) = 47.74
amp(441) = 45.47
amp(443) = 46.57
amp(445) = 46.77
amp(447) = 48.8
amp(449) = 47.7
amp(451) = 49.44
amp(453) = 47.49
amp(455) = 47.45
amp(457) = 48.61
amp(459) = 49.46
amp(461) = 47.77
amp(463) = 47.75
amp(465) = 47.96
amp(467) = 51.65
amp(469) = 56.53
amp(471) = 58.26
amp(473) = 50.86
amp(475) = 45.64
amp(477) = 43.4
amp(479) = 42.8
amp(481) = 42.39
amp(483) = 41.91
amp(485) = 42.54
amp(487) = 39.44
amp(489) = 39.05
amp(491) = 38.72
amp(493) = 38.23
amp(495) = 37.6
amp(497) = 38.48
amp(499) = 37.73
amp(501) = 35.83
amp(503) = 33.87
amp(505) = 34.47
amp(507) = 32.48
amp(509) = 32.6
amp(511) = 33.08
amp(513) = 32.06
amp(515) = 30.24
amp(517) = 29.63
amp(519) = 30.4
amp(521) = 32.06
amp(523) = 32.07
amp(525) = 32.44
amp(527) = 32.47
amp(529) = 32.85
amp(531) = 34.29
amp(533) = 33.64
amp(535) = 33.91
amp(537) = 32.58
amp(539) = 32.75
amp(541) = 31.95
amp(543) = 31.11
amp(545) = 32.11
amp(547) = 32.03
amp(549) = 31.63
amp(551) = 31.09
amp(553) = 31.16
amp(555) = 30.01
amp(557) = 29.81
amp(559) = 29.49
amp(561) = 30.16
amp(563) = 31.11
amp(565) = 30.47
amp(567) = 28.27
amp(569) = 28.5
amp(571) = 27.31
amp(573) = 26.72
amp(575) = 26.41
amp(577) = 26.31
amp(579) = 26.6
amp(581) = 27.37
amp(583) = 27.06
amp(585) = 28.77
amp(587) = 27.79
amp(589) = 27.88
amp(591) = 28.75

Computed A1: 1.2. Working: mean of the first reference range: 48.2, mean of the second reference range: 32.5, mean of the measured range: 38.5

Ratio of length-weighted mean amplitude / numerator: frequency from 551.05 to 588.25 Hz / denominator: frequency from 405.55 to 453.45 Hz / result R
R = 0.55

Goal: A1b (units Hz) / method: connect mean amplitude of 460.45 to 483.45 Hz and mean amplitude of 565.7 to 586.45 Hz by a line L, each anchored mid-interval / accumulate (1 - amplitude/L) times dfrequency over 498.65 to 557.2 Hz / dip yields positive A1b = 7.0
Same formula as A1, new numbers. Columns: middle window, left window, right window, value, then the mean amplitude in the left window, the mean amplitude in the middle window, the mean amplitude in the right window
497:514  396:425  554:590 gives 2.73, 58.6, 34.3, 28.3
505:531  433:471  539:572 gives 3.51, 48.8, 32.1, 30.5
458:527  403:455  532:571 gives 2.61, 52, 39.9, 31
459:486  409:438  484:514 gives -3.71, 52.1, 47.7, 36.4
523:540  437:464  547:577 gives 0.67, 47.7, 33.1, 29.4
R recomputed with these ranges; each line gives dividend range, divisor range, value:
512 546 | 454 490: 0.69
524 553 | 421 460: 0.68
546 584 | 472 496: 0.69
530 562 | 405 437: 0.59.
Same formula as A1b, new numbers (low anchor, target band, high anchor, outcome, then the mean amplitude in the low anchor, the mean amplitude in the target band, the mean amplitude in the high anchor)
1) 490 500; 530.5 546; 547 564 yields 0.02 Hz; 38.2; 32.7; 30.6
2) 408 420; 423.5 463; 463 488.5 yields 4.34 Hz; 59.7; 47.6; 46.8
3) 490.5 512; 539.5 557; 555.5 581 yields -0.43 Hz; 35.7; 31.3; 28.4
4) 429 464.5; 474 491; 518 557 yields -0.09 Hz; 48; 41.9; 32.1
